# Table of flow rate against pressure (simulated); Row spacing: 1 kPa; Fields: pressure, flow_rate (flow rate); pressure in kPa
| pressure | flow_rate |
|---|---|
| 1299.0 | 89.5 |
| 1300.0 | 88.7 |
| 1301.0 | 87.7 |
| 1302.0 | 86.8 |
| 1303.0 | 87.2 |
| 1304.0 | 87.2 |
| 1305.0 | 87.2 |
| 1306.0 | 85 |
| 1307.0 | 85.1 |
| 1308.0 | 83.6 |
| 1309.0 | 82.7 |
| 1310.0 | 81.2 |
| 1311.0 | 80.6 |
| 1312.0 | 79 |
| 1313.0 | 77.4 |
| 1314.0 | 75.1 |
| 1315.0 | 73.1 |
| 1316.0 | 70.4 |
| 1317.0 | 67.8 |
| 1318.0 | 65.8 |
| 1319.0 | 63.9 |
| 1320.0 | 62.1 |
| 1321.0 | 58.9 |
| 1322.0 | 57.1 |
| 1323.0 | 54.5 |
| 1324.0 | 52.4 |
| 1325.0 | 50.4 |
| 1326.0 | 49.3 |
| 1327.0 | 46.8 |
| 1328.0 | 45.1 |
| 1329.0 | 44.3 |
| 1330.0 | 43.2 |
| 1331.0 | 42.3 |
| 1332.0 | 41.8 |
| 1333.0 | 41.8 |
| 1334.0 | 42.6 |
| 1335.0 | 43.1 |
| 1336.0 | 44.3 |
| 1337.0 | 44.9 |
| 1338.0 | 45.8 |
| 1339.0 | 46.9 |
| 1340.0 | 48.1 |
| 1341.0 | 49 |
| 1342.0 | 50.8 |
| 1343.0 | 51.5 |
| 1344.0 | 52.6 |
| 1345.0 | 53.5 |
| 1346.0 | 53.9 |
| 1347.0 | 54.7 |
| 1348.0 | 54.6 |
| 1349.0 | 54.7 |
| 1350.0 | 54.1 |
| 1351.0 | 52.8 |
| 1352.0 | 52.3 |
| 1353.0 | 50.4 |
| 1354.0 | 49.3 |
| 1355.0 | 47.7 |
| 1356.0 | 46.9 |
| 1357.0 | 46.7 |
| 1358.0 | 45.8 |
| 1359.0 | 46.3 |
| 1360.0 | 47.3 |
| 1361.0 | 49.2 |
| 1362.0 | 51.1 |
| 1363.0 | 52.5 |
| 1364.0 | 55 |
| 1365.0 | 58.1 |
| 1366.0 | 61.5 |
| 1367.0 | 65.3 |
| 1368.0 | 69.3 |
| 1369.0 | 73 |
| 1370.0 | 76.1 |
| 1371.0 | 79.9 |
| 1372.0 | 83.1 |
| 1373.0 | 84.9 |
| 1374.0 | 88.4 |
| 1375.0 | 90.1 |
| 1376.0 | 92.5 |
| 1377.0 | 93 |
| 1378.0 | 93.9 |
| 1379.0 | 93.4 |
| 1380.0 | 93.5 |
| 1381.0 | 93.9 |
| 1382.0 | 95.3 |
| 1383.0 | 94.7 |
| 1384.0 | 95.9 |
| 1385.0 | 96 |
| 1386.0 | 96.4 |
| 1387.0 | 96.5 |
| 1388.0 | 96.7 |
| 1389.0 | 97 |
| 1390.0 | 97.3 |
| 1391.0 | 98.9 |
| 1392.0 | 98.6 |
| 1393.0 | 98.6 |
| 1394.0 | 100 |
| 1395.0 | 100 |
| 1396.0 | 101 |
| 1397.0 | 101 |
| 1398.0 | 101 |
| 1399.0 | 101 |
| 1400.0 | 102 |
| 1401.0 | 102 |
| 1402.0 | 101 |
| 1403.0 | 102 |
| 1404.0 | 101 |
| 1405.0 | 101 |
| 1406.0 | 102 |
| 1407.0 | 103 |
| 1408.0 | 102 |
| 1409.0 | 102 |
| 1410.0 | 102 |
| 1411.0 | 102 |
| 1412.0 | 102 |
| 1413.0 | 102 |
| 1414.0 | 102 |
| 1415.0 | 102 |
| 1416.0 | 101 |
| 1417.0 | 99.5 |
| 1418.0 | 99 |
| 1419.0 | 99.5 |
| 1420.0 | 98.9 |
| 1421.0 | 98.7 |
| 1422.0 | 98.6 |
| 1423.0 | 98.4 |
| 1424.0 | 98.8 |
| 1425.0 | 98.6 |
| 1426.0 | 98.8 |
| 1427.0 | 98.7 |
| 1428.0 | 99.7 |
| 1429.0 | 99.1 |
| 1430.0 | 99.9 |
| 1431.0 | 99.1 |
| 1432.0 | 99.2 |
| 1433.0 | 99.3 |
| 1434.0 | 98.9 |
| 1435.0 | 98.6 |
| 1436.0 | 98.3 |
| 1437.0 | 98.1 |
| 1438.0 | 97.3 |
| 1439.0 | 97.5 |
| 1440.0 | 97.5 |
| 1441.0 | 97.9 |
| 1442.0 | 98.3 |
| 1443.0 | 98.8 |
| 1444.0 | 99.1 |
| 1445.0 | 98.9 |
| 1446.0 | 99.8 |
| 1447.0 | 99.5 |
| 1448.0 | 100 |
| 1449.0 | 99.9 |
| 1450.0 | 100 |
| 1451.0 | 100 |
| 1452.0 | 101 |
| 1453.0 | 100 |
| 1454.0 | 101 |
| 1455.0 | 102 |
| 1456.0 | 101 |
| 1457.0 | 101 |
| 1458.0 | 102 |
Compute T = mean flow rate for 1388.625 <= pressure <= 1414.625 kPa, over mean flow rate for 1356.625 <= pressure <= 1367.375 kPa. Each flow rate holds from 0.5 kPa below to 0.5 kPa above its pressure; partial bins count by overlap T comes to 1.92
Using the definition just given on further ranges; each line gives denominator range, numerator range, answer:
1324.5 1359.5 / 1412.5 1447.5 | 2.05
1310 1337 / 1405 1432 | 1.76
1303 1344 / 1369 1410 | 1.59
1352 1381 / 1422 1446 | 1.46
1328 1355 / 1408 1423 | 2.07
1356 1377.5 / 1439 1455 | 1.49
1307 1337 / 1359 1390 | 1.35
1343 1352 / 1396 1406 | 1.89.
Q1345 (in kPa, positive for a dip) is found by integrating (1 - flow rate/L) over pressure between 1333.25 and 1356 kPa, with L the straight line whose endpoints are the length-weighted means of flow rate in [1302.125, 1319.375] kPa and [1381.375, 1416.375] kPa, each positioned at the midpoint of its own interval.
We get 9.7 kPa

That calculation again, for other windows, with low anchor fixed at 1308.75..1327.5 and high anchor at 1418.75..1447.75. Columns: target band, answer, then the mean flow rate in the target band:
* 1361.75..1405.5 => -2.4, 89.4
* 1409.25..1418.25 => -0.8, 101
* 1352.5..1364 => 4.2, 48.8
